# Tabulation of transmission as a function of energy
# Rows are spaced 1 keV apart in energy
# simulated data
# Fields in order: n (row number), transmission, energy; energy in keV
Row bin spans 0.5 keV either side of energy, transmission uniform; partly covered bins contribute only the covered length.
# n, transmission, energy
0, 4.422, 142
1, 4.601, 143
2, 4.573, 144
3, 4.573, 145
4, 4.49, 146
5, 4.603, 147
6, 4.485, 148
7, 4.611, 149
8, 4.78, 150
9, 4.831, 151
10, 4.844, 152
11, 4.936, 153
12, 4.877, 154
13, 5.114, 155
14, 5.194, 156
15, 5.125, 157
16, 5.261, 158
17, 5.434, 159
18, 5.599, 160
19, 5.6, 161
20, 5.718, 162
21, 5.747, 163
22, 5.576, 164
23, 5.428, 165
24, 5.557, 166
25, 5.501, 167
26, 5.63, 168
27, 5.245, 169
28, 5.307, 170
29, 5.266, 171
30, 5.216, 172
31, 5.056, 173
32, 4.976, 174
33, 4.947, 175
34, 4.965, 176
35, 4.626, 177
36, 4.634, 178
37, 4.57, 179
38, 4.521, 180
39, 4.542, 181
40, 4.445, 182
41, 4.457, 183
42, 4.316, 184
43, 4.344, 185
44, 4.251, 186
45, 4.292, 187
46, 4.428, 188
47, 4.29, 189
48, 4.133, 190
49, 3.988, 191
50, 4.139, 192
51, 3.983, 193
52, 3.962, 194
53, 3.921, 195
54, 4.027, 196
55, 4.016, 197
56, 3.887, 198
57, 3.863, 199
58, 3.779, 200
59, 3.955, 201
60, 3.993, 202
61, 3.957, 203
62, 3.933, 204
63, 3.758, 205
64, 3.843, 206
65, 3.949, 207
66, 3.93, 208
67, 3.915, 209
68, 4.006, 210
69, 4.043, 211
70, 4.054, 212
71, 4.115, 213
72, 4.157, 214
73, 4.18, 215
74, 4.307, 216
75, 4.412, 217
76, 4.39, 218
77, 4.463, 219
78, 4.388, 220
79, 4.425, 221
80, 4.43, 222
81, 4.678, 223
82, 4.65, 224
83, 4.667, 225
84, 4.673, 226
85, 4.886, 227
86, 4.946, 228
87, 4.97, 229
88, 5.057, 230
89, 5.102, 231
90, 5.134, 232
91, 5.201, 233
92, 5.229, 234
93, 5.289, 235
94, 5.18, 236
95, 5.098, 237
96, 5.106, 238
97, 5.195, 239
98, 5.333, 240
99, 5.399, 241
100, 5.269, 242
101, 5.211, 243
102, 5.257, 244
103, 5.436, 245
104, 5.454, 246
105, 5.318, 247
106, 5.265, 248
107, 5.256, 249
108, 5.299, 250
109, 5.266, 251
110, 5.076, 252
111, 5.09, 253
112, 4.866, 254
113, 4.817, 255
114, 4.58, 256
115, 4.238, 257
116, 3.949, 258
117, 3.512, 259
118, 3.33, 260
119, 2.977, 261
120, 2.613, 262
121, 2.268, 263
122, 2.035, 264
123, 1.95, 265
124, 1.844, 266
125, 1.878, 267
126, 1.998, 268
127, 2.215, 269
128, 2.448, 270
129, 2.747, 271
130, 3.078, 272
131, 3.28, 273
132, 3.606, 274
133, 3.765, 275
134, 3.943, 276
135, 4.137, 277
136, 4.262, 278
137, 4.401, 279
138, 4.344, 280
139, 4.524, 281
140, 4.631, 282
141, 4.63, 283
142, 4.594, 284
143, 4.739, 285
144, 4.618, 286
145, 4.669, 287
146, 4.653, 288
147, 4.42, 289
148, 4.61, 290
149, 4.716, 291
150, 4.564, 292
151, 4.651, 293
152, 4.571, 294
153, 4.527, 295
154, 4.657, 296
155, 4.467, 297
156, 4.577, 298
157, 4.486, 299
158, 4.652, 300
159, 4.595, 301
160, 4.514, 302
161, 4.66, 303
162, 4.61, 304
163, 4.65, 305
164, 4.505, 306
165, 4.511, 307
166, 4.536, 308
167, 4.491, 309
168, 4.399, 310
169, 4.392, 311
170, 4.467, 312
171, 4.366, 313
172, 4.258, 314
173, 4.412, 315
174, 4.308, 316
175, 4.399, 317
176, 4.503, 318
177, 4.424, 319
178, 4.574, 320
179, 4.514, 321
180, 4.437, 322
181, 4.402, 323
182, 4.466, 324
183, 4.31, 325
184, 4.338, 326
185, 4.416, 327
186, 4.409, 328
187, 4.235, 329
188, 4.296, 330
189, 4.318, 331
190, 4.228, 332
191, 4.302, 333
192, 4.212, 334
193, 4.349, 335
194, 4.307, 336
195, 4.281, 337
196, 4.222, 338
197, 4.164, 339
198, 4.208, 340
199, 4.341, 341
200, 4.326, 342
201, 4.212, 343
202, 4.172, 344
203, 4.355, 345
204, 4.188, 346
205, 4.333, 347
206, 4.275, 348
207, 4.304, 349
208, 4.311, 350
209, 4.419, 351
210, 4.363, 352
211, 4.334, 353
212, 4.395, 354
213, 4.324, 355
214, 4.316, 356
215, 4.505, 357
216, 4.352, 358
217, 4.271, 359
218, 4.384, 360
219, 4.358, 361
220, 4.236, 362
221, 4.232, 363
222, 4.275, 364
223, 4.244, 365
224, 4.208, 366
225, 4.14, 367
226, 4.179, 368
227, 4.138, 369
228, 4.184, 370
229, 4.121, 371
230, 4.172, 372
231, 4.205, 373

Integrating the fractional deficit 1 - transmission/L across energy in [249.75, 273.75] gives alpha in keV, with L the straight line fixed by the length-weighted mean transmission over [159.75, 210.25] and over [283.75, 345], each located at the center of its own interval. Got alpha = 6.0 keV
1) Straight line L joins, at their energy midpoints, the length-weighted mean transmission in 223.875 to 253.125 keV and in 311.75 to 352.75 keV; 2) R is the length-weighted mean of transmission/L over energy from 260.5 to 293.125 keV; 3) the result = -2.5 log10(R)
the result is 0.31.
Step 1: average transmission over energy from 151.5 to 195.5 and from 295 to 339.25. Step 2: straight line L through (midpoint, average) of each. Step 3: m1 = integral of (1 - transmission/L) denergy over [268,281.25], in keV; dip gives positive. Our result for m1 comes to 3.0 keV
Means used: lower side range 4.86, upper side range 4.43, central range 3.52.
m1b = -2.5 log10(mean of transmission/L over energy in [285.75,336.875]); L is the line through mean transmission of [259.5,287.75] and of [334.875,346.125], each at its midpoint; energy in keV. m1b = -0.153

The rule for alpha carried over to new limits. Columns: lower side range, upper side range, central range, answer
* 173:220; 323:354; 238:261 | -3.45 keV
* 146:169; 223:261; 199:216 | 3.57 keV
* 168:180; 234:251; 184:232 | 8.20 keV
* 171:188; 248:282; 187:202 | 1.48 keV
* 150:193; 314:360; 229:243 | -1.50 keV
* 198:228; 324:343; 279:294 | -1.16 keV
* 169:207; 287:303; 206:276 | 3.15 keV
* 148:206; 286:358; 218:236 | -0.95 keV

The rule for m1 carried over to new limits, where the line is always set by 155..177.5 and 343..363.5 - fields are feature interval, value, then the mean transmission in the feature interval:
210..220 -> 1.6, 4.23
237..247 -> -0.8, 5.29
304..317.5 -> 0.3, 4.44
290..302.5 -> 0.1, 4.58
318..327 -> 0.1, 4.44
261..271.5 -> 5.6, 2.24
